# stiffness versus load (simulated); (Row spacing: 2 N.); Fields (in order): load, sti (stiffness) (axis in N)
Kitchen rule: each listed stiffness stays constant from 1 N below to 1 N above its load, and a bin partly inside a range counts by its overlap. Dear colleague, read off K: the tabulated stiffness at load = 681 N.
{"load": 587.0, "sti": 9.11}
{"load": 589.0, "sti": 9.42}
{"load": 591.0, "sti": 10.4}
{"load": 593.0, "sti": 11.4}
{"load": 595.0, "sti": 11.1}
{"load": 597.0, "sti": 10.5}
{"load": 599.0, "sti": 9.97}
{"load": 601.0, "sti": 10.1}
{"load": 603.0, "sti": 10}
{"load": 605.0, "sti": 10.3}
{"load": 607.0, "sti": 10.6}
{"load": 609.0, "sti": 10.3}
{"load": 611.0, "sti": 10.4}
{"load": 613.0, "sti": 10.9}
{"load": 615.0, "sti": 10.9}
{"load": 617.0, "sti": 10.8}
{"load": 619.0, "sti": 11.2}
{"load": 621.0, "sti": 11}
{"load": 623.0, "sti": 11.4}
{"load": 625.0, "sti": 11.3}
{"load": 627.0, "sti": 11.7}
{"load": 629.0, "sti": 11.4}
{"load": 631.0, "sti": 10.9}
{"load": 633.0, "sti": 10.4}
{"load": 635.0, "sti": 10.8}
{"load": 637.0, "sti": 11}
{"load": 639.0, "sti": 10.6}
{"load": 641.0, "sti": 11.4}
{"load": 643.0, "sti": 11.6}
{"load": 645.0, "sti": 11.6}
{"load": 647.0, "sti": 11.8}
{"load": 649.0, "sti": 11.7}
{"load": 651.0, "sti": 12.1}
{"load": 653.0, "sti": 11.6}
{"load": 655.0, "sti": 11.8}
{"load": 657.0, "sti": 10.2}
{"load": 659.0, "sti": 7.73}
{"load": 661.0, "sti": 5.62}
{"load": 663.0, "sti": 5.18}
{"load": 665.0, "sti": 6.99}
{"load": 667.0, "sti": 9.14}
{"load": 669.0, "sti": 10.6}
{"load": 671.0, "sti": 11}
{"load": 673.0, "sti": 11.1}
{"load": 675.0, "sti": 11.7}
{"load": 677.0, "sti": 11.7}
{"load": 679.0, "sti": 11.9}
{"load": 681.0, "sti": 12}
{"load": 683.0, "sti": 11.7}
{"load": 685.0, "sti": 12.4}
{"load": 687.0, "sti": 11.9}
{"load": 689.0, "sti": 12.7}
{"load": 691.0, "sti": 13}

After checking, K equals 12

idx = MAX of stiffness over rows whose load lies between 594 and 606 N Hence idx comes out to 11.1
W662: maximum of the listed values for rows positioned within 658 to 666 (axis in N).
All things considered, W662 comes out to 7.73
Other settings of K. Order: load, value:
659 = 7.73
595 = 11.1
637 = 11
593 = 11.4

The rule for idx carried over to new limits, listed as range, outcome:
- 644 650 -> 11.8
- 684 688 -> 12.4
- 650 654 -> 12.1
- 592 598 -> 11.4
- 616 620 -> 11.2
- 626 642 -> 11.7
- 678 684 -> 12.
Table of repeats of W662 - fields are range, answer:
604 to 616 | 10.9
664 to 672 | 11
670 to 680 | 11.9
